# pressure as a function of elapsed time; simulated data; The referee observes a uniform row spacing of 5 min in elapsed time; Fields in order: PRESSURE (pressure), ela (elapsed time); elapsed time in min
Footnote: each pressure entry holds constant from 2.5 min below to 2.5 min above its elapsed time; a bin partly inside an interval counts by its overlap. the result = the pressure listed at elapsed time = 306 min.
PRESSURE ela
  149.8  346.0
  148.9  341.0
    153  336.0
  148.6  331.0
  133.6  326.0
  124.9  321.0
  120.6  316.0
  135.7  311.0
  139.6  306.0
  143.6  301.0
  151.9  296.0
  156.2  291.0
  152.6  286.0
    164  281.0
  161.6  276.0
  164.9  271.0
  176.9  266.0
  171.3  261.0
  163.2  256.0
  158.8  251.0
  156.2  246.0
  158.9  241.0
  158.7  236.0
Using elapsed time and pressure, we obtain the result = 139.6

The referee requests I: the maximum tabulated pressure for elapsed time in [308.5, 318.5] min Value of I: 135.7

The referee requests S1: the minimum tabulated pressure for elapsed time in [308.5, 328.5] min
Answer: 120.6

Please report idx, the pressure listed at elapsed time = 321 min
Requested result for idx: 124.9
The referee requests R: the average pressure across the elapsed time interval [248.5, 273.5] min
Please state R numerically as 167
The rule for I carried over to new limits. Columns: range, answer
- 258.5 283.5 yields 176.9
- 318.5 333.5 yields 148.6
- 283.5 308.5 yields 156.2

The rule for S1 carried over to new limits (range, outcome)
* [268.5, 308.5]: 139.6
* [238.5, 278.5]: 156.2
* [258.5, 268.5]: 171.3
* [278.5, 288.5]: 152.6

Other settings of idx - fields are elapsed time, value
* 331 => 148.6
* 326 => 133.6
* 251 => 158.8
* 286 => 152.6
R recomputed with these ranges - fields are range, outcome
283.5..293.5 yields 154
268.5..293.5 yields 160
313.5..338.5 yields 136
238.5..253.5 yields 158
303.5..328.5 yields 131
